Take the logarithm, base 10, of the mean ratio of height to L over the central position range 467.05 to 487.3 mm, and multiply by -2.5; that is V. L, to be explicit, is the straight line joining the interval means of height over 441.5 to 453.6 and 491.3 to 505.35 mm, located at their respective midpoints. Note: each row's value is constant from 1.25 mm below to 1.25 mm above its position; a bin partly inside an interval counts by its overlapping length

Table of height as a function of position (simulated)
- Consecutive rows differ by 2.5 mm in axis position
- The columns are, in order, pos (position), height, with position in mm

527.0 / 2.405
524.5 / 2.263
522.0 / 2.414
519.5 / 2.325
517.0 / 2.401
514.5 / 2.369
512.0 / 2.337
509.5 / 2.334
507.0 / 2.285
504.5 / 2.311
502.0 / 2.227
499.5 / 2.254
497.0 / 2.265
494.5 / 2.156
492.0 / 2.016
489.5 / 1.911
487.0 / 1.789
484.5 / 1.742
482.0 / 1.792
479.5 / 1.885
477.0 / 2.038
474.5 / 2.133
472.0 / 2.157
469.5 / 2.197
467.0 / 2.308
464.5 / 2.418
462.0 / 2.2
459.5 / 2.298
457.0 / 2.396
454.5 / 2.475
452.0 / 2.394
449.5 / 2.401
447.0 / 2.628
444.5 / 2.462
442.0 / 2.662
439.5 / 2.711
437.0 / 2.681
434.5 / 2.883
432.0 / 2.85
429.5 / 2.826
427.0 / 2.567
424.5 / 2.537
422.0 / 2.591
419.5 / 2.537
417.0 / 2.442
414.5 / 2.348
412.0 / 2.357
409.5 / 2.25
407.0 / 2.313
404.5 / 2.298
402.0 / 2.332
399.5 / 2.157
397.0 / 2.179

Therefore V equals 0.17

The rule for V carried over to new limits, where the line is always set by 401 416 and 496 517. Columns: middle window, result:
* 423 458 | -0.13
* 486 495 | 0.18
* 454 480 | 0.04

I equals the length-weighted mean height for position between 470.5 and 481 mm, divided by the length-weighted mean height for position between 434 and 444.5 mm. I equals 0.76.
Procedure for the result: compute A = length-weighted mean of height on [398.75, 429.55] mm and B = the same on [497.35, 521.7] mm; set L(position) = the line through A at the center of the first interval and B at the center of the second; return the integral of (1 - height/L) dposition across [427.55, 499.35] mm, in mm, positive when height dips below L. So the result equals 1.71 mm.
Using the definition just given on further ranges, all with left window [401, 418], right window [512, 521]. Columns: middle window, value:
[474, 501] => 4.1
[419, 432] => -1.7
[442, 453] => -0.7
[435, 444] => -1.3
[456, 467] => 0.1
